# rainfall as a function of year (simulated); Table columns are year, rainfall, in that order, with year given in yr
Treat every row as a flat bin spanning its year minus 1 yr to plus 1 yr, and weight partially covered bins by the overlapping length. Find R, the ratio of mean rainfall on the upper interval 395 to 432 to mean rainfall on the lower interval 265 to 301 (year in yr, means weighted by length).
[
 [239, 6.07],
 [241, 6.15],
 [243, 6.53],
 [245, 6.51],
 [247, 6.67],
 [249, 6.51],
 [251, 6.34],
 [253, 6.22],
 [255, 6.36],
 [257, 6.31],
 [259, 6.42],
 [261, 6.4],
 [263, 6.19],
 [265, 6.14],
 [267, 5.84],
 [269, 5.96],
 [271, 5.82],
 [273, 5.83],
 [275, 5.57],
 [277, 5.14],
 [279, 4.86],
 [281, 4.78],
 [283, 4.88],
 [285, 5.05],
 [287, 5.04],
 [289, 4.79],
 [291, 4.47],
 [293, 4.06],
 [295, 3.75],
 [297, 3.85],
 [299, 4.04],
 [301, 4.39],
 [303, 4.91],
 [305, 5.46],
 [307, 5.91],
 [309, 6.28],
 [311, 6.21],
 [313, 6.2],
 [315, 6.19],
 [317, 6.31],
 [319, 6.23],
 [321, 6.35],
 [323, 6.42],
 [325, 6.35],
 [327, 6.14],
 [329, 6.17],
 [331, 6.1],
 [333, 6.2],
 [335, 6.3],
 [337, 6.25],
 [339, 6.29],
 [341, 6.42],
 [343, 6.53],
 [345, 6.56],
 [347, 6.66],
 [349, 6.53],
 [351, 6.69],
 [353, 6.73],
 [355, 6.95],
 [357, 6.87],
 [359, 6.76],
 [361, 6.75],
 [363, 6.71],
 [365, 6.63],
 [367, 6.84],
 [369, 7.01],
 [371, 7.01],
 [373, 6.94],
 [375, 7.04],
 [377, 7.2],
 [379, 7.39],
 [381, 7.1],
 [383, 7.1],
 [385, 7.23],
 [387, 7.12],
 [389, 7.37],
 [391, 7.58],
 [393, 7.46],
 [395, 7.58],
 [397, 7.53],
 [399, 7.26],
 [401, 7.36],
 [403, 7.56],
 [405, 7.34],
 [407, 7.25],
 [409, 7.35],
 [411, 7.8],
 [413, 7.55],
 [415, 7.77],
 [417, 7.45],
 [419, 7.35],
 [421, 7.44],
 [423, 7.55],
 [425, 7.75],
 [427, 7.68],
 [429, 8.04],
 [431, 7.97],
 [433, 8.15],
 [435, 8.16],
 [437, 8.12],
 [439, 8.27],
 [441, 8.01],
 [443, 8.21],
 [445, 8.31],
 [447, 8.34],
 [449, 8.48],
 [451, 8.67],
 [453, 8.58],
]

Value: 1.53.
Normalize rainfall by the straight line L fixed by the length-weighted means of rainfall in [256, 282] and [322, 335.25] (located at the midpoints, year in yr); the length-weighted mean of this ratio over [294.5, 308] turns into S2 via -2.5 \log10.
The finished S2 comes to 0.28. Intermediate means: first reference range 5.79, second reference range 6.24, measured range 4.65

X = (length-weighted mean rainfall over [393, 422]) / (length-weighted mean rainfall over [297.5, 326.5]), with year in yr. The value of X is 1.29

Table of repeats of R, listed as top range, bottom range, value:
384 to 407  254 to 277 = 1.22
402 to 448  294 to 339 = 1.36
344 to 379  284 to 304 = 1.54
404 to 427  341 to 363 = 1.12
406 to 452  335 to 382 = 1.17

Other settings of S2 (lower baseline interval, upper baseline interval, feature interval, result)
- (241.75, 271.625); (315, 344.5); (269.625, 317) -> 0.219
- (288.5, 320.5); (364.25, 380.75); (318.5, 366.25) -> -0.048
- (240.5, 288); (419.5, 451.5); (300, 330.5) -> 0.099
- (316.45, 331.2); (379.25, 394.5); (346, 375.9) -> 0.010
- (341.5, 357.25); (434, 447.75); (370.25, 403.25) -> 0.003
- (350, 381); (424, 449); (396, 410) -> 0.023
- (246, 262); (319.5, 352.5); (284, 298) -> 0.398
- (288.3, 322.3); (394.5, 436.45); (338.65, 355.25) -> -0.073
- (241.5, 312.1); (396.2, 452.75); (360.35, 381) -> 0.004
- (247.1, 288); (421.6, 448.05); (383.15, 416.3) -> 0.019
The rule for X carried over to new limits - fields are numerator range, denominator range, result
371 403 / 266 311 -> 1.44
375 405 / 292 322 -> 1.37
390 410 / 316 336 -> 1.19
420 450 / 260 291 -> 1.47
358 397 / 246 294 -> 1.26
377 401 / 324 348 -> 1.16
